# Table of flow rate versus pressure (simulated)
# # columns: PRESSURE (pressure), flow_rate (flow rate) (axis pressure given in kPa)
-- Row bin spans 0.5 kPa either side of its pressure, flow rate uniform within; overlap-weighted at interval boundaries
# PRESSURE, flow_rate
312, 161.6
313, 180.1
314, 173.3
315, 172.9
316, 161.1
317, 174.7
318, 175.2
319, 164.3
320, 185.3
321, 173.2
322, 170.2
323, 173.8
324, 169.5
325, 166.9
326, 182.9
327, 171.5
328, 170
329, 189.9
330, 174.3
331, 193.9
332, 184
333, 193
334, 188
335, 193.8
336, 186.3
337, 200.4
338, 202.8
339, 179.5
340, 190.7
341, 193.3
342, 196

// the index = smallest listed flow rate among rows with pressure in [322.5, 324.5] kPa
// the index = 169.5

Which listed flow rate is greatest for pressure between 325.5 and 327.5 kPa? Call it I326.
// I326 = 182.9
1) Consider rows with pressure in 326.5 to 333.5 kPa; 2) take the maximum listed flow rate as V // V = 193.9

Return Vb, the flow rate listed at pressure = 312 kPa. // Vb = 161.6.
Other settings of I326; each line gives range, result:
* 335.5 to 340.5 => 202.8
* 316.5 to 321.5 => 185.3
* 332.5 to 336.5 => 193.8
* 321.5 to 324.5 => 173.8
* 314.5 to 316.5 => 172.9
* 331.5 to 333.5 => 193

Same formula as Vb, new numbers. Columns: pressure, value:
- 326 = 182.9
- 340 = 190.7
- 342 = 196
